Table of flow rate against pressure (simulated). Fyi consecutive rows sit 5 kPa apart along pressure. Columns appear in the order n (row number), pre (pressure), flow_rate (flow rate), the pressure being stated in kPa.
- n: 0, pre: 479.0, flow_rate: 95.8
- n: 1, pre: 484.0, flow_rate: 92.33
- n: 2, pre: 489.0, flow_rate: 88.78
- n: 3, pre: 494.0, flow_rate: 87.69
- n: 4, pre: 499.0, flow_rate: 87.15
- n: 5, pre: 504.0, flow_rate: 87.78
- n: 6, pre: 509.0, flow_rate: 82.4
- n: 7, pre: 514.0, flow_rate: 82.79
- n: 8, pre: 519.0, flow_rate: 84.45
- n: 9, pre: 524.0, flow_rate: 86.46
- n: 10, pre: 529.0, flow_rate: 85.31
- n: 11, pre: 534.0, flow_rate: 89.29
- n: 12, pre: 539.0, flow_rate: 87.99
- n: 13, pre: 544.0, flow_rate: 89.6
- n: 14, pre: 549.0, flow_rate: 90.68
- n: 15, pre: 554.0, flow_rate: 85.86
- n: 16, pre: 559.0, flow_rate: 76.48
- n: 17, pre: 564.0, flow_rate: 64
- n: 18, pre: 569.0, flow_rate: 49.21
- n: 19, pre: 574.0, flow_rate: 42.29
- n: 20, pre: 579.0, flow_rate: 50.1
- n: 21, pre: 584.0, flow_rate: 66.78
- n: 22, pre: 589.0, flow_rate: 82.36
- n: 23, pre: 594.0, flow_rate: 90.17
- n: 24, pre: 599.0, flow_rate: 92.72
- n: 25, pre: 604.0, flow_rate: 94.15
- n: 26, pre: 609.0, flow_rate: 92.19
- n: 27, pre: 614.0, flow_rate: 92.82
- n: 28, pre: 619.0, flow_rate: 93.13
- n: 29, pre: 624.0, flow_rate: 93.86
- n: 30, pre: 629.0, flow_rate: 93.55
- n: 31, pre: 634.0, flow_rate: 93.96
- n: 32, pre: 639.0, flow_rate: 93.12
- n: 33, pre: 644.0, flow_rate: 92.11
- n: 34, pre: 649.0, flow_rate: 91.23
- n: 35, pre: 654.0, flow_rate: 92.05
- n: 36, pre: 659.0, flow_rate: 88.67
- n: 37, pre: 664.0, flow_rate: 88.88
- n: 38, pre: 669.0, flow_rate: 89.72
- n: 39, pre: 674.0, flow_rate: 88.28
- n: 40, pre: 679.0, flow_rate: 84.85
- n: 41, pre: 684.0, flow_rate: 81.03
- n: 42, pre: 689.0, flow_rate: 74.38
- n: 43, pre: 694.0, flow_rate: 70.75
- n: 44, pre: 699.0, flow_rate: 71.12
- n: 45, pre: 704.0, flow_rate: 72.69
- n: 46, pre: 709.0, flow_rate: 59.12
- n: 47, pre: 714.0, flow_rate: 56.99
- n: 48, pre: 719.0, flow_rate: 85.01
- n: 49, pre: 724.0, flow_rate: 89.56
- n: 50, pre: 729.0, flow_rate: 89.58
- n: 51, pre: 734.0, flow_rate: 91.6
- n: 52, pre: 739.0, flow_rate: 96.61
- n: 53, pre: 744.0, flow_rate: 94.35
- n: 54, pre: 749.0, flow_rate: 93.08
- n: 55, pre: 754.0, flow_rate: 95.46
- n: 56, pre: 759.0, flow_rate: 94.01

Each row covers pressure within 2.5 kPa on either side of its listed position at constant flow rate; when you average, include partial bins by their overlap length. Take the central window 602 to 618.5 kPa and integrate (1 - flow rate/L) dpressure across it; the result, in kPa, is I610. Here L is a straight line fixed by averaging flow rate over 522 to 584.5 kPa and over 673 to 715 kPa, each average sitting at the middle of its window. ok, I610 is -4.3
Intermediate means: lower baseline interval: 74.3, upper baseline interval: 73.3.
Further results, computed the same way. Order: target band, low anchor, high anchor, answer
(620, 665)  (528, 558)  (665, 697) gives -4.7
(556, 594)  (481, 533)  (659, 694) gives 9.7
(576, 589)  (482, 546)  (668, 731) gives 3.3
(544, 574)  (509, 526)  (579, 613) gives 4.3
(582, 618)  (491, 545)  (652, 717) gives -2.4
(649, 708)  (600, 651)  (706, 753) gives 4.5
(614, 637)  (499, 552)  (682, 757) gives -2.6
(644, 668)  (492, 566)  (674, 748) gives -2.6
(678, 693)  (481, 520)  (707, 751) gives 1.1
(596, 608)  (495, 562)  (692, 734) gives -1.7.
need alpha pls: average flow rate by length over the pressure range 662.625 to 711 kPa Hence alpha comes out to 78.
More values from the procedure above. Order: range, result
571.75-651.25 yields 84.8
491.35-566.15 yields 84.6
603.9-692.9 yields 89.5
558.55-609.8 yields 72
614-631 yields 93.4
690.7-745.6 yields 79.4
